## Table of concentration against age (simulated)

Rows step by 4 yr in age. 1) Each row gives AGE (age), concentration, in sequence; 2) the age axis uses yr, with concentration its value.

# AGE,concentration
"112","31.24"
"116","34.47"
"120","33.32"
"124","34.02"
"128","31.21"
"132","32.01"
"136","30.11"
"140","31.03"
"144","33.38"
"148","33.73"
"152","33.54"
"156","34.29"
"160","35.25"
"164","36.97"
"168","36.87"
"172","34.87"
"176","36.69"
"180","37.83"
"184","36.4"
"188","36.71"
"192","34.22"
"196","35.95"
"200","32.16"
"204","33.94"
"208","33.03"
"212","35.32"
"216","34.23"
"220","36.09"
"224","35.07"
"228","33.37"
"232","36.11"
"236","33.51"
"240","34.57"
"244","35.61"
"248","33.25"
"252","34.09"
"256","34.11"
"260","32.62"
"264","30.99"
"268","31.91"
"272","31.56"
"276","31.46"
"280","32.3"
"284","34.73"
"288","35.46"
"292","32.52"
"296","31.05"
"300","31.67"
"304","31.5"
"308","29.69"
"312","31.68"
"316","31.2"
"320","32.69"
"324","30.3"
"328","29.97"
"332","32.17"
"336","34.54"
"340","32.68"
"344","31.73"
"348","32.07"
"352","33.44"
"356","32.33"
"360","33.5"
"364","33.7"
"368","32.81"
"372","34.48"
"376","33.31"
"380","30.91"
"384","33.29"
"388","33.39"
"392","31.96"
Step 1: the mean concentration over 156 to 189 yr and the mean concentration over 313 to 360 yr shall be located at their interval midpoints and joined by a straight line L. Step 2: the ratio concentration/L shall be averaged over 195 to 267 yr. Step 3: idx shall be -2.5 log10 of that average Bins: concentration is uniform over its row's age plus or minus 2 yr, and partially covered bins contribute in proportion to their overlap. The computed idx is 0.02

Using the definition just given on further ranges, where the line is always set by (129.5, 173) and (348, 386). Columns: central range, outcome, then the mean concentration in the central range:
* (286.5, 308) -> 0.04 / 32.1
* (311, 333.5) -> 0.06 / 31.3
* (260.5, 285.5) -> 0.04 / 32.1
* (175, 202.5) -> -0.06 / 35.6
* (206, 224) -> -0.04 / 34.7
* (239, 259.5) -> -0.02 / 34.2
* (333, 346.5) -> 0.01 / 32.9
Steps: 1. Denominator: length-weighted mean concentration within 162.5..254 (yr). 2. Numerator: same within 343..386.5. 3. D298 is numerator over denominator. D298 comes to 0.94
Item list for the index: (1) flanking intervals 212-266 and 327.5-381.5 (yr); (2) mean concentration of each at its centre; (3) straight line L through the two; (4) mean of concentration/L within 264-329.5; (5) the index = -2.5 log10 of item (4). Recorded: 0.054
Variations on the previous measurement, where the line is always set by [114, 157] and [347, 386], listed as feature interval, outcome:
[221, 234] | -0.07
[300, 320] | 0.06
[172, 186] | -0.12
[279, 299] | -0.01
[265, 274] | 0.04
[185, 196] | -0.09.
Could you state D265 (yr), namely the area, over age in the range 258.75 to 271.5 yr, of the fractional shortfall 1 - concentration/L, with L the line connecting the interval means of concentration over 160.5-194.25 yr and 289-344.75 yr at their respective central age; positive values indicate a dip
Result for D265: 0.6 yr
